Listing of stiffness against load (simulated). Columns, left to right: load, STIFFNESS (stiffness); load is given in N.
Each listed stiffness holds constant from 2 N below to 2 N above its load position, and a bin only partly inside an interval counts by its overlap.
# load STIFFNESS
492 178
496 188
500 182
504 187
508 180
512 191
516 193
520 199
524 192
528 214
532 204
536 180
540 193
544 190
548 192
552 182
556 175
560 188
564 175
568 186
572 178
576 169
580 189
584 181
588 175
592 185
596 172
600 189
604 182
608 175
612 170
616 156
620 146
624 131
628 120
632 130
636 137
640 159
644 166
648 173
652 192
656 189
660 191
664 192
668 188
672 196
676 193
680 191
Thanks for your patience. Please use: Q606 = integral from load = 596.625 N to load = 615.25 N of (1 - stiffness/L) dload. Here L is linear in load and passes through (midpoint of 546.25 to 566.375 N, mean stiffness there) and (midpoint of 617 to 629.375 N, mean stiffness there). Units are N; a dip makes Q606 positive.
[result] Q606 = -3.8 N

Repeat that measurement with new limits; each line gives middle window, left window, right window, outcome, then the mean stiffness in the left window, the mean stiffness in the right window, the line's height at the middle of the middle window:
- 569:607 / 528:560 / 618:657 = -1.67 N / 190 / 153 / 173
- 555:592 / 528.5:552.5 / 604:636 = -1.31 N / 192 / 148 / 174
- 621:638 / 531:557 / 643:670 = 5.06 N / 188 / 185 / 186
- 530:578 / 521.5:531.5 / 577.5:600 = 2.22 N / 203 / 181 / 193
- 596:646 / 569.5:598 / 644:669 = 7.24 N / 179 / 186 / 182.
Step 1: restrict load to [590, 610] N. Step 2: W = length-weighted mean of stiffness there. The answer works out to 181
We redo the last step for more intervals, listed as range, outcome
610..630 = 145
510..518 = 192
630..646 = 148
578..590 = 182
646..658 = 185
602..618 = 171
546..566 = 182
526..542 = 198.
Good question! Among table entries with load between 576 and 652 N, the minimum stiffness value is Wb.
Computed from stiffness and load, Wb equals 120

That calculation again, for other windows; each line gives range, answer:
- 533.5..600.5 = 169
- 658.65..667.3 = 191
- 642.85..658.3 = 166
